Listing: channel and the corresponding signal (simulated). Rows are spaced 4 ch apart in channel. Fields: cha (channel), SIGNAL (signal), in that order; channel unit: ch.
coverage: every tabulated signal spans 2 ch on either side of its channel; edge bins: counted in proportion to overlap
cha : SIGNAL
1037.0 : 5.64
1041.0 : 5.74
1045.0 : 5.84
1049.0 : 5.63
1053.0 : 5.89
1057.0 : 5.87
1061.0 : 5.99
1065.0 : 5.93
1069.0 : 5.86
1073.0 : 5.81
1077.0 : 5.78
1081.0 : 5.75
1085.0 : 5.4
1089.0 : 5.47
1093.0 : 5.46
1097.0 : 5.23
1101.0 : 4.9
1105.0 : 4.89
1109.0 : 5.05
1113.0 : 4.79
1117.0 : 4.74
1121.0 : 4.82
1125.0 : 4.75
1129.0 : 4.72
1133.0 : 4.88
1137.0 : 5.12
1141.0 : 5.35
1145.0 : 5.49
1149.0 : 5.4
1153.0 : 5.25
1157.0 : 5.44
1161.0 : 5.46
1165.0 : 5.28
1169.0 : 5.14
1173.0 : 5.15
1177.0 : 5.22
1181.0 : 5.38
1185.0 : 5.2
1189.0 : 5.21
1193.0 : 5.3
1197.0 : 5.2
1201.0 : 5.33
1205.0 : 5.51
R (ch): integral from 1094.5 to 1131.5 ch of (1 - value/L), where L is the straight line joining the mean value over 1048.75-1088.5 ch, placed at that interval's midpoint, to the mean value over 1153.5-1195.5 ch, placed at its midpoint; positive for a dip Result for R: 4.57 ch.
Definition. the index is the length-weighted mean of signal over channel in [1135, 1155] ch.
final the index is 5.32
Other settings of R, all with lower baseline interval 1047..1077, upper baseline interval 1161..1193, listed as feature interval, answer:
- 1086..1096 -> 0.5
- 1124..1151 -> 1.7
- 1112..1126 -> 2.0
